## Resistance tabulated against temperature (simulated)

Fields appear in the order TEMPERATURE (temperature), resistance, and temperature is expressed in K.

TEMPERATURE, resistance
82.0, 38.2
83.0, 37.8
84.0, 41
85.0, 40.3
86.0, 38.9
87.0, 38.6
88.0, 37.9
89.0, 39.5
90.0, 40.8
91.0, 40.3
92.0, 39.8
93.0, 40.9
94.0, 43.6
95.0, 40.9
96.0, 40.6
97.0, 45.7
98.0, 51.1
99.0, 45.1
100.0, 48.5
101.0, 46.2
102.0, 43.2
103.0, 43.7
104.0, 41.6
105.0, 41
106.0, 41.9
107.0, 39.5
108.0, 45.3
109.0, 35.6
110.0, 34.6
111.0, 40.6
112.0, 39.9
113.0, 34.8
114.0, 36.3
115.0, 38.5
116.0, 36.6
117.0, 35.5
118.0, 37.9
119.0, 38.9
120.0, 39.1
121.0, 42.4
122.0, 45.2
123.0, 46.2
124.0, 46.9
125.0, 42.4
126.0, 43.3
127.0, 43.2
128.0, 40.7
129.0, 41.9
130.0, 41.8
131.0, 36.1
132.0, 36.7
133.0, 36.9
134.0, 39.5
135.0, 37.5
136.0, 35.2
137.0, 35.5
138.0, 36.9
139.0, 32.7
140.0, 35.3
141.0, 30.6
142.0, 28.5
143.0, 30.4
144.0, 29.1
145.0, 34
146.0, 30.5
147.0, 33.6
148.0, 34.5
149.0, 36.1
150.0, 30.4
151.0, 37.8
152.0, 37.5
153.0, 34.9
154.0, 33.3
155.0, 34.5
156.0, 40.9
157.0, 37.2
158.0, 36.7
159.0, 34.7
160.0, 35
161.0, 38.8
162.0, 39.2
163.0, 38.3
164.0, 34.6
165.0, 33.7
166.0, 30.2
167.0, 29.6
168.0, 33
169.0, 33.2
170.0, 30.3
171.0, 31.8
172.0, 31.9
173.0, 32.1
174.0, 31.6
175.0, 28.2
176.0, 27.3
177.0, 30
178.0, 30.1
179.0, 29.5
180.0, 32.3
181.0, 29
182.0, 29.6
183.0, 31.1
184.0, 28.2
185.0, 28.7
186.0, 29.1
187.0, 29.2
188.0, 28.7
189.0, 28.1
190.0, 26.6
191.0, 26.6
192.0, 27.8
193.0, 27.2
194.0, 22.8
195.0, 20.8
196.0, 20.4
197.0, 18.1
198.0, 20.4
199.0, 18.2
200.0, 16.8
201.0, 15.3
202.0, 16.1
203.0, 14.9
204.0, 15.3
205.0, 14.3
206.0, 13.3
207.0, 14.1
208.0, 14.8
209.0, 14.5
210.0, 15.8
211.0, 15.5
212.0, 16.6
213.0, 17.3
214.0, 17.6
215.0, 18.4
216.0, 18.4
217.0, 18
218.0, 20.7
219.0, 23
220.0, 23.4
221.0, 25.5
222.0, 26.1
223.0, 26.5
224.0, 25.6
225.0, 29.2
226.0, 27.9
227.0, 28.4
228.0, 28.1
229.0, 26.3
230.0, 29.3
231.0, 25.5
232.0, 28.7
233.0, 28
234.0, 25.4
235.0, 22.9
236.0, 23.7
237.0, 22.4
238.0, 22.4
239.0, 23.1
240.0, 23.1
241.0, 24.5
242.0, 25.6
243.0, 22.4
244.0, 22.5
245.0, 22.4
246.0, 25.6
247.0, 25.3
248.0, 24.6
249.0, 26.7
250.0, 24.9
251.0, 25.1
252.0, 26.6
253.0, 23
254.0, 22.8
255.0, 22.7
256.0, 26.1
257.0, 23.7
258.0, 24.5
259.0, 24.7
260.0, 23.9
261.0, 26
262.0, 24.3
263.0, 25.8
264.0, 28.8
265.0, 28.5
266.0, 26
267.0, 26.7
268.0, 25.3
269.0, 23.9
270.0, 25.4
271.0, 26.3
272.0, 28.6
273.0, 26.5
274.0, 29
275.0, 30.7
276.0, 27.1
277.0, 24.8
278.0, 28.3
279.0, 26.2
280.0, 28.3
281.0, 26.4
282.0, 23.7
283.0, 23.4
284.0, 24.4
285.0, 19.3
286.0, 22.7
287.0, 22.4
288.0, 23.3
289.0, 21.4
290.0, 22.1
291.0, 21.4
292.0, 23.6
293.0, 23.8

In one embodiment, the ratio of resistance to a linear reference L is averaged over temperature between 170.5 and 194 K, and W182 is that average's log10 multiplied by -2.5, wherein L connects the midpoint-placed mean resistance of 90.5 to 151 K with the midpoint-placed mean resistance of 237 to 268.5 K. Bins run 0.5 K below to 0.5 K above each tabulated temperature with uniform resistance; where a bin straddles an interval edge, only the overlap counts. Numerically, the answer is 0.112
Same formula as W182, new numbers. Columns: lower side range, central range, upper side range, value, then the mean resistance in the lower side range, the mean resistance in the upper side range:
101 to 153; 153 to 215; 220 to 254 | 0.197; 38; 25.3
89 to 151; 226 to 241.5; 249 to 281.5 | 0.132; 39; 26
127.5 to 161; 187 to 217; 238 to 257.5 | 0.455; 35.4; 24.2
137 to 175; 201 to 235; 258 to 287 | 0.353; 33.8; 25.8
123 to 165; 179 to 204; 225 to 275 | 0.288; 36.5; 25.5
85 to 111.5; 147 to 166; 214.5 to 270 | -0.029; 41.7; 24.8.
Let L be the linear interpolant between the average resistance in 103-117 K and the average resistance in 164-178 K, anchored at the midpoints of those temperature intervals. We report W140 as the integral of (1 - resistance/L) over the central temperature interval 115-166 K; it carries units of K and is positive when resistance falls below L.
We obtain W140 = -2.76 K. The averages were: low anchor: 39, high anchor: 31.1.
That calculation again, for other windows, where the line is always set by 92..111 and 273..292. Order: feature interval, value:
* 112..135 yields 0.2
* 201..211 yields 5.4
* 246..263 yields 1.7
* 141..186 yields 4.7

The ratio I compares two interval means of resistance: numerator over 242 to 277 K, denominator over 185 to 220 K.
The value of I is 1.27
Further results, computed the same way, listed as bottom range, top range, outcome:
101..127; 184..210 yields 0.52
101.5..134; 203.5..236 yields 0.54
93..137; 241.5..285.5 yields 0.62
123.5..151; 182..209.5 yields 0.60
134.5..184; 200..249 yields 0.66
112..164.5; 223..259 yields 0.68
